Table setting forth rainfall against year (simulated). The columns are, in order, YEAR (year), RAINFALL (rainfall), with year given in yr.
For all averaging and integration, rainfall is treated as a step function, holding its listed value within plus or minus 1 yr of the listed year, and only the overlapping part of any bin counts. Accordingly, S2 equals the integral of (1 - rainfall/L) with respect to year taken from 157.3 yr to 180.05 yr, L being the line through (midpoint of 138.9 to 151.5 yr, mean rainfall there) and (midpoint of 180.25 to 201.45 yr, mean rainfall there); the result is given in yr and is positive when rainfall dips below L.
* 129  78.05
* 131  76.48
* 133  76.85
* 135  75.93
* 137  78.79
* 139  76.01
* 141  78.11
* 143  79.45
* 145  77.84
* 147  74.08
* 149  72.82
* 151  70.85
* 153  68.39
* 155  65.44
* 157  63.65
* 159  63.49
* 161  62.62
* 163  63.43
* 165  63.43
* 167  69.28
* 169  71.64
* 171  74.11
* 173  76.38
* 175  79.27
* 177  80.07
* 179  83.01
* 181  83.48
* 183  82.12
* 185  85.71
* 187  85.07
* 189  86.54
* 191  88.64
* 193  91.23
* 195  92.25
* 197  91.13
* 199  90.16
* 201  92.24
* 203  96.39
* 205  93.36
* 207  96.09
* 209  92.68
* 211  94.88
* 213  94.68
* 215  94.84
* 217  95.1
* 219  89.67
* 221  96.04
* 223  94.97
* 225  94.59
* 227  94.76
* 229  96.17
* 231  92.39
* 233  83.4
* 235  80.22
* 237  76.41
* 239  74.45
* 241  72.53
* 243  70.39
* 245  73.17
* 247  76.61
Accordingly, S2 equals 3.0 yr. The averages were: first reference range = 75.8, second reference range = 88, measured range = 71.3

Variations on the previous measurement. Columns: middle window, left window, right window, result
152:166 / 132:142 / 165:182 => 2.2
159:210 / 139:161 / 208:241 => -1.5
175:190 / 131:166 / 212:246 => -1.1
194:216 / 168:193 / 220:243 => -2.5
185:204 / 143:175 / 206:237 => -1.8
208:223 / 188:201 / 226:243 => -1.3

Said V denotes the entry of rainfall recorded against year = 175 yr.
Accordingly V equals 79.27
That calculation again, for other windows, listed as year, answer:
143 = 79.45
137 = 78.79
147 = 74.08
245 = 73.17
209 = 92.68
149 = 72.82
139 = 76.01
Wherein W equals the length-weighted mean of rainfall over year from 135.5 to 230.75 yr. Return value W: 82.7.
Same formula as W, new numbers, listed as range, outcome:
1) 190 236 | 92.4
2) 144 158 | 70.4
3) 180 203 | 88.4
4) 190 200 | 90.7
